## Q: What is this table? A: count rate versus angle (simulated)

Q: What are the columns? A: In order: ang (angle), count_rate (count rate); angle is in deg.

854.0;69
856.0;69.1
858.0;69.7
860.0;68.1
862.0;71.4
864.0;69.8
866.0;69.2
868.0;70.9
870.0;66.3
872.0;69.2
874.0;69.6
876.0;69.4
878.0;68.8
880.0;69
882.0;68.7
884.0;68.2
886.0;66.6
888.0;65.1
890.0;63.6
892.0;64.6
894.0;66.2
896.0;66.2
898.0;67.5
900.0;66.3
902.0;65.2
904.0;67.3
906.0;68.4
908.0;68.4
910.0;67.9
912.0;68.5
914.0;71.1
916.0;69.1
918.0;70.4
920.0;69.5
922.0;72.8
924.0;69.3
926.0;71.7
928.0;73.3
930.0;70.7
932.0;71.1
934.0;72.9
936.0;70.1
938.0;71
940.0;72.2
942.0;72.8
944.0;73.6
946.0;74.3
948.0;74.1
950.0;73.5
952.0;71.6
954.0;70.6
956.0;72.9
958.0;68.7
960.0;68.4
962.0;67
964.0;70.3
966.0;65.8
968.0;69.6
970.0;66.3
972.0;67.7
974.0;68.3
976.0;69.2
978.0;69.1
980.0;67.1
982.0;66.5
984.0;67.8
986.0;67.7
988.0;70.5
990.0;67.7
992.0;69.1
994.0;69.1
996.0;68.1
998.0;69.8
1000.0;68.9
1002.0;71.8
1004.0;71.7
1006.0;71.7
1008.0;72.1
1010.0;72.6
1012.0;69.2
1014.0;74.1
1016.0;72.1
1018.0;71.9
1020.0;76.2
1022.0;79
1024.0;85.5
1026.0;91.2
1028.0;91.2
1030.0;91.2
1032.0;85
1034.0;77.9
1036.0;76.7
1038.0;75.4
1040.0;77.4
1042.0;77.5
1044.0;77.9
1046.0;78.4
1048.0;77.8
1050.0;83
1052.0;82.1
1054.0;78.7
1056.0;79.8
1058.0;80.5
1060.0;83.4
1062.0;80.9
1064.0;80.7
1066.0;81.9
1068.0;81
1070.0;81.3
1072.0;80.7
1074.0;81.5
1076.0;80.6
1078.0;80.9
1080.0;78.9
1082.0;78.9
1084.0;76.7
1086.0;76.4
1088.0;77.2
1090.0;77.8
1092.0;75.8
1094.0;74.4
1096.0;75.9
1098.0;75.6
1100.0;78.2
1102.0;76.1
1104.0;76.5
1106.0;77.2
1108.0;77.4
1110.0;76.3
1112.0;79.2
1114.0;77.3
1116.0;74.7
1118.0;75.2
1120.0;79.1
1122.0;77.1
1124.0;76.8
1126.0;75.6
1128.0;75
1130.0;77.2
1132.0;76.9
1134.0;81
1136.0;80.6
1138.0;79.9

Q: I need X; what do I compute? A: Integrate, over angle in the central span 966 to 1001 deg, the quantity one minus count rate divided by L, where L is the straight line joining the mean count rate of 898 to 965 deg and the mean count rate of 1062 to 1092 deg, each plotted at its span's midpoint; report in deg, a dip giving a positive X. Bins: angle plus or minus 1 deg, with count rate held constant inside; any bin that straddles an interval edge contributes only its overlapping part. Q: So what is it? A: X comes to 2.5 deg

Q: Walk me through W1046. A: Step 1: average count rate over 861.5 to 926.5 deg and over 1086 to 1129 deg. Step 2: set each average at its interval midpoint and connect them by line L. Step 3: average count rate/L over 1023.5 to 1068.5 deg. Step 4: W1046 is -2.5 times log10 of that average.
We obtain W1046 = -0.10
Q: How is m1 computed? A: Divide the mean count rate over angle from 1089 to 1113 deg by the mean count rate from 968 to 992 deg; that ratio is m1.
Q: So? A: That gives 1.13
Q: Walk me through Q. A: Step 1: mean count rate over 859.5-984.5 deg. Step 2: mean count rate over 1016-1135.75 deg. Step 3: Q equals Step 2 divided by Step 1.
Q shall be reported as 1.14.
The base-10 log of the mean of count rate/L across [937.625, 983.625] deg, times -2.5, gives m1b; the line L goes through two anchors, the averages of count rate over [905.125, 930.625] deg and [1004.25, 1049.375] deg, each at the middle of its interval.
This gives 0.05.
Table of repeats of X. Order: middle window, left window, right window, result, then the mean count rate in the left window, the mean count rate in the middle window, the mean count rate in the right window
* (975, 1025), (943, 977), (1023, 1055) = 3.2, 70.1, 71.1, 81.7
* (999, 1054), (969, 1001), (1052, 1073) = -2.0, 68.3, 77.8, 80.9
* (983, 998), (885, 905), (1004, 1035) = 1.4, 65.9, 68.7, 78.5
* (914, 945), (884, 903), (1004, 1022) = -1.6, 65.8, 71.4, 72.8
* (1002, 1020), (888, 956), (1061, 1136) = 0.4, 69.8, 72.2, 78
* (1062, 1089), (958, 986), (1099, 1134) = -2.0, 68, 79.8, 76.9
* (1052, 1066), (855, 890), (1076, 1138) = -1.0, 68.6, 80.9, 77.3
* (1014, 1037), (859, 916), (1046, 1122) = -1.8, 67.9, 81.3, 78.6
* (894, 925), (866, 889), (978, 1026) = 0.4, 68.4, 68.5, 71.7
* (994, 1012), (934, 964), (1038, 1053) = 1.2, 71.5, 70.6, 78.9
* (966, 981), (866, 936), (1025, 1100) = 1.2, 68.7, 68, 80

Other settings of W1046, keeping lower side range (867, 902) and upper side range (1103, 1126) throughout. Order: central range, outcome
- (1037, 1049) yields -0.05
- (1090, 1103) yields 0.00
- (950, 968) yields 0.01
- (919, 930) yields -0.03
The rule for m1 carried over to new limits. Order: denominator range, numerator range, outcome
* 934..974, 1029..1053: 1.13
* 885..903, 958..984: 1.03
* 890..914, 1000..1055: 1.16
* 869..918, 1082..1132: 1.13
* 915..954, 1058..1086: 1.12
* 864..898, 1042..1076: 1.19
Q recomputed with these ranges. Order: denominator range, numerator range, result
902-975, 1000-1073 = 1.12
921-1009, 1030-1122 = 1.12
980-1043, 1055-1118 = 1.05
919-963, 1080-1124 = 1.08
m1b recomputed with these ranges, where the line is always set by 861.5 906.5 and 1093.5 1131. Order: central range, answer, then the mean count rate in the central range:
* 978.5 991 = 0.06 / 67.9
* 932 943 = -0.03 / 71.7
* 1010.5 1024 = -0.02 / 74.6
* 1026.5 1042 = -0.12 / 82.1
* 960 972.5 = 0.05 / 67.8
